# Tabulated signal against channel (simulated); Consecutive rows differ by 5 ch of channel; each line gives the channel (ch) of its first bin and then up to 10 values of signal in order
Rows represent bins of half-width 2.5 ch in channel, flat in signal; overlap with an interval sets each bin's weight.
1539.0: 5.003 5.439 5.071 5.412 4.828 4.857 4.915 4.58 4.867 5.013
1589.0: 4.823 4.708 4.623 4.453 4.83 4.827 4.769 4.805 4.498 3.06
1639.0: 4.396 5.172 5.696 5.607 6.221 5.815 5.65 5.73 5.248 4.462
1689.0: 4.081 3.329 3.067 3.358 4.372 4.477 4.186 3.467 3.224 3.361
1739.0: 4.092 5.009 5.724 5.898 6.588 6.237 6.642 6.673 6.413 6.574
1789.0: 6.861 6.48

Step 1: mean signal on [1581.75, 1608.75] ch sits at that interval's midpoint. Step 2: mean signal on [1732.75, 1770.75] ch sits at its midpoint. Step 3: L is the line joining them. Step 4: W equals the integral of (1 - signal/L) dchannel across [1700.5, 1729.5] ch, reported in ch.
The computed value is 7.9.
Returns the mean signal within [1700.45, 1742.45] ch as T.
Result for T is 3.83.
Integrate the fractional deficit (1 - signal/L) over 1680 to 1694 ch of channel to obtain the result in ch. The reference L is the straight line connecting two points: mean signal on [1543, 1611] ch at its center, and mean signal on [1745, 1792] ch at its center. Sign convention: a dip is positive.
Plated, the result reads 3.71 ch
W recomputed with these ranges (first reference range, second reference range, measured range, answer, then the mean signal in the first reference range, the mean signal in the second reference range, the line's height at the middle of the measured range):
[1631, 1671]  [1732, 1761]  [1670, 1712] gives 7.3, 5.19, 5.12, 5.16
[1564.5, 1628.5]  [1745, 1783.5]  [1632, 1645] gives 2.5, 4.76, 6.27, 5.14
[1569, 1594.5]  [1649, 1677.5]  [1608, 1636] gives 4.3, 4.82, 5.78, 5.29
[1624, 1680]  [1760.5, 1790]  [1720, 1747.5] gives 9.8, 5.17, 6.55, 6.09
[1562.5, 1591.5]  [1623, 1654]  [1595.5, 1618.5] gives 0.3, 4.84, 4.68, 4.76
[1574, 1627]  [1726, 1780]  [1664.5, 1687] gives -1.0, 4.76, 5.4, 5.07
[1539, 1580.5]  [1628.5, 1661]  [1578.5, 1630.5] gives 2.4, 5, 4.96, 4.98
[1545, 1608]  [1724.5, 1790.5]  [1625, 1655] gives 2.4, 4.86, 5.55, 5.1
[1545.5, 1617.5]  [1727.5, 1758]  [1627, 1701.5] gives -0.5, 4.85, 4.7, 4.77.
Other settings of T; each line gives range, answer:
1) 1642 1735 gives 4.57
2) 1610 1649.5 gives 4.61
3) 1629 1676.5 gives 5.22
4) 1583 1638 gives 4.57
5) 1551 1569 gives 5.02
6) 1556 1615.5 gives 4.78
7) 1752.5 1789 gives 6.48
